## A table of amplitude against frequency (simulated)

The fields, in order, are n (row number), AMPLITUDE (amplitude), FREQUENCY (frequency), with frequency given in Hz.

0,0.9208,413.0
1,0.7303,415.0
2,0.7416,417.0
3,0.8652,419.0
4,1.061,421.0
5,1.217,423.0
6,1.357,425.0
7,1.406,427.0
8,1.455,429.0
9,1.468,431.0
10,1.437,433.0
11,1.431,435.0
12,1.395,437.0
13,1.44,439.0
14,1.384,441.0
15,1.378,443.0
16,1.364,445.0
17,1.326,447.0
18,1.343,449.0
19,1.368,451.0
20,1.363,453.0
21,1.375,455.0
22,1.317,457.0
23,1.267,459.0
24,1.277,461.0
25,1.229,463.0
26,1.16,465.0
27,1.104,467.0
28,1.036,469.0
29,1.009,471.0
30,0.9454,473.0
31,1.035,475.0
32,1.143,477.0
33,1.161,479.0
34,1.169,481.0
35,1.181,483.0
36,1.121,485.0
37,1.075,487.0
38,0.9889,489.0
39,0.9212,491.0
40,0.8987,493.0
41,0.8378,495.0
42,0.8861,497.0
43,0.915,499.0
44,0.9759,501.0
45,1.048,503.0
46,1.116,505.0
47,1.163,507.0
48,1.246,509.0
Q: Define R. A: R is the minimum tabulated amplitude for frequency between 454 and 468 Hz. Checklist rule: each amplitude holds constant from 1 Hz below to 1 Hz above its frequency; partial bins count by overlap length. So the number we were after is 1.104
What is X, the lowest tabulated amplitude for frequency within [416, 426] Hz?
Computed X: 0.7416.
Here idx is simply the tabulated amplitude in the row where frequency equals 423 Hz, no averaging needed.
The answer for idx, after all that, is 1.217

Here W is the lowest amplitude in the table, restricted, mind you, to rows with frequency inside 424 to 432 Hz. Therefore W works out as 1.357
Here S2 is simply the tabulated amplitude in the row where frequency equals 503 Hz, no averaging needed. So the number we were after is 1.048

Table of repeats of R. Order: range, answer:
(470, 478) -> 0.9454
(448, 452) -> 1.343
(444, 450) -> 1.326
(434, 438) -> 1.395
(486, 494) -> 0.8987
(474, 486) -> 1.035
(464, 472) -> 1.009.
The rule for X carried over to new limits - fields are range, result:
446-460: 1.267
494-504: 0.8378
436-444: 1.378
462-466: 1.16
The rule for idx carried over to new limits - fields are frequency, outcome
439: 1.44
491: 0.9212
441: 1.384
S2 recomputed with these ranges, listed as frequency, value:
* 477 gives 1.143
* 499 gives 0.915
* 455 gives 1.375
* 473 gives 0.9454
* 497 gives 0.8861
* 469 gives 1.036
